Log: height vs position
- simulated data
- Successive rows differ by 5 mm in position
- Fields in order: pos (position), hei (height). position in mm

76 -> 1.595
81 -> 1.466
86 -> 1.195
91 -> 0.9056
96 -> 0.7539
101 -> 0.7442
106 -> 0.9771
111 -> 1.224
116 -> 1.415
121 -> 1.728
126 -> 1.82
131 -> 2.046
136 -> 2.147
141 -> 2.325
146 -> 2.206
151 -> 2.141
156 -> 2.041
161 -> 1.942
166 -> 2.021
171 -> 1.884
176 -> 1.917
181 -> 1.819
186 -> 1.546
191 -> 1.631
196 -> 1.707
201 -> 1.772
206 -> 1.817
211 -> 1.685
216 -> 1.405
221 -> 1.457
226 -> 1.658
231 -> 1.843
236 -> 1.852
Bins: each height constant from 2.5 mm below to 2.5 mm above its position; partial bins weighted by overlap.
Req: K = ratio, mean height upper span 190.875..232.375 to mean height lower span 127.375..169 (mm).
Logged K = 0.8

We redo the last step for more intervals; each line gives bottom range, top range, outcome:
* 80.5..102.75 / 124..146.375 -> 2.15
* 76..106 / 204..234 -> 1.55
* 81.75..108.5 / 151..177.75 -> 2.08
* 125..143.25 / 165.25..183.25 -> 0.90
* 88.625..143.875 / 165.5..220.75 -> 1.17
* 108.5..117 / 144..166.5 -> 1.59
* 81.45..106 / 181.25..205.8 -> 1.77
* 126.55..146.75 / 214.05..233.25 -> 0.74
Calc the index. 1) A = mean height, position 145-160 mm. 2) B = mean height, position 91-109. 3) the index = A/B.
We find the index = 2.48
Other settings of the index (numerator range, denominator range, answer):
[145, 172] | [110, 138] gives 1.17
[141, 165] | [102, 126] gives 1.56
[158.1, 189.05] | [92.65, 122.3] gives 1.67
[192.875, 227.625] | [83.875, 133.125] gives 1.29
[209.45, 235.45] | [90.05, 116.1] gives 1.67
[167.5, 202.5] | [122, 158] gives 0.84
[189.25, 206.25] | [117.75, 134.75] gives 0.92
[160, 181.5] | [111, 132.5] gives 1.15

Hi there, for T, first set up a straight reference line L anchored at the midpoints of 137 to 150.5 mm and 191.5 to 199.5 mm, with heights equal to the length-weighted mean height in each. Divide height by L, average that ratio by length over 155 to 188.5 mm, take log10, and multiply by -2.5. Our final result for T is 0.04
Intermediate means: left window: 2.23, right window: 1.7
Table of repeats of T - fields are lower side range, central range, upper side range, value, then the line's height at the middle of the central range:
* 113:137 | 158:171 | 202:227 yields -0.15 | 1.72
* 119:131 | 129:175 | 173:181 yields -0.12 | 1.86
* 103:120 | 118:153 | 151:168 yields -0.25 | 1.63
